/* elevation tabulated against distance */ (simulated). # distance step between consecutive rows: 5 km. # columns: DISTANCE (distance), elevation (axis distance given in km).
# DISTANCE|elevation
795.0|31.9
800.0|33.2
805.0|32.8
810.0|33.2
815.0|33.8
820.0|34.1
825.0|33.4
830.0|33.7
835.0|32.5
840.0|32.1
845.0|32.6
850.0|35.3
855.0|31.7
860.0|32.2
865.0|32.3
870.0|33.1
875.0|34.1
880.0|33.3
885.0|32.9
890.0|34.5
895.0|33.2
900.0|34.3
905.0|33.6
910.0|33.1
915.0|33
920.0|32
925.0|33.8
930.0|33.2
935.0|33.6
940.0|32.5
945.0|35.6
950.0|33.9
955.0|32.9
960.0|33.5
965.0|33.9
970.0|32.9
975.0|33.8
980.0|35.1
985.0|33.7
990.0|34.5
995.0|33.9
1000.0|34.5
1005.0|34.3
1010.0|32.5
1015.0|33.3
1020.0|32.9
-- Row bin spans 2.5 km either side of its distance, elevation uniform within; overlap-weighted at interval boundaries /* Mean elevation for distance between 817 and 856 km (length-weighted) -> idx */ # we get 33.2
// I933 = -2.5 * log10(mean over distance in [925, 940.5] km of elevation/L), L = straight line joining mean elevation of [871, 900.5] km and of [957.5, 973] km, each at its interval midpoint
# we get 0.01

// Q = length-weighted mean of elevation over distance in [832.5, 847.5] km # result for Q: 32.4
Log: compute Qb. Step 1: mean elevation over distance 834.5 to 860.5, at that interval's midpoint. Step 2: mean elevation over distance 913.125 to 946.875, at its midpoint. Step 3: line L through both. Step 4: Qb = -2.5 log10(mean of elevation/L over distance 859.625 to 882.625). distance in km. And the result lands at 0.00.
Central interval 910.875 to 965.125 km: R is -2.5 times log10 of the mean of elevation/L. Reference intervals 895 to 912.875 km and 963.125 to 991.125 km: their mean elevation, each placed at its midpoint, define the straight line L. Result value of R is 0.01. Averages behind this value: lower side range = 33.6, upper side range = 34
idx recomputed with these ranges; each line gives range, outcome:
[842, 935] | 33.2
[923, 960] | 33.6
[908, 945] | 33.2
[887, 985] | 33.6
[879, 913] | 33.6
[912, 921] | 32.6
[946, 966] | 33.7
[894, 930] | 33.3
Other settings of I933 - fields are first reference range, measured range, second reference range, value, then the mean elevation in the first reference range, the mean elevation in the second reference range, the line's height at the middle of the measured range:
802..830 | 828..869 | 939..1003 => 0.03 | 33.5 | 33.9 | 33.6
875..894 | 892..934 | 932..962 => 0.01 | 33.6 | 33.7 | 33.6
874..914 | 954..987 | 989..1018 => 0.00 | 33.6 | 33.8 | 33.7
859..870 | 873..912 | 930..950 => -0.02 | 32.5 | 33.8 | 33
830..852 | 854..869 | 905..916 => 0.03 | 33.1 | 33.2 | 33.2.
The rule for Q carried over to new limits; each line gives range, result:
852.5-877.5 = 32.7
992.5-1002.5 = 34.2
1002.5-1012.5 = 33.4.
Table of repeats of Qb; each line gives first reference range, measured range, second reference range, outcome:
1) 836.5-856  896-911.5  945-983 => -0.01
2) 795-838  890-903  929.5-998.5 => -0.01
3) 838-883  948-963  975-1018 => 0.01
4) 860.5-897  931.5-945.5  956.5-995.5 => 0.00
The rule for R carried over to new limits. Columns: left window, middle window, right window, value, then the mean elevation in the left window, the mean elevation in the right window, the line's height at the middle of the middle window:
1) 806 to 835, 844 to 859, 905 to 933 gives 0.01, 33.5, 33.1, 33.4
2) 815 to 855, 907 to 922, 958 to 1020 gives 0.03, 33.3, 33.8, 33.6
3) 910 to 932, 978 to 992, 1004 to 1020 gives -0.04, 33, 33.2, 33.1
